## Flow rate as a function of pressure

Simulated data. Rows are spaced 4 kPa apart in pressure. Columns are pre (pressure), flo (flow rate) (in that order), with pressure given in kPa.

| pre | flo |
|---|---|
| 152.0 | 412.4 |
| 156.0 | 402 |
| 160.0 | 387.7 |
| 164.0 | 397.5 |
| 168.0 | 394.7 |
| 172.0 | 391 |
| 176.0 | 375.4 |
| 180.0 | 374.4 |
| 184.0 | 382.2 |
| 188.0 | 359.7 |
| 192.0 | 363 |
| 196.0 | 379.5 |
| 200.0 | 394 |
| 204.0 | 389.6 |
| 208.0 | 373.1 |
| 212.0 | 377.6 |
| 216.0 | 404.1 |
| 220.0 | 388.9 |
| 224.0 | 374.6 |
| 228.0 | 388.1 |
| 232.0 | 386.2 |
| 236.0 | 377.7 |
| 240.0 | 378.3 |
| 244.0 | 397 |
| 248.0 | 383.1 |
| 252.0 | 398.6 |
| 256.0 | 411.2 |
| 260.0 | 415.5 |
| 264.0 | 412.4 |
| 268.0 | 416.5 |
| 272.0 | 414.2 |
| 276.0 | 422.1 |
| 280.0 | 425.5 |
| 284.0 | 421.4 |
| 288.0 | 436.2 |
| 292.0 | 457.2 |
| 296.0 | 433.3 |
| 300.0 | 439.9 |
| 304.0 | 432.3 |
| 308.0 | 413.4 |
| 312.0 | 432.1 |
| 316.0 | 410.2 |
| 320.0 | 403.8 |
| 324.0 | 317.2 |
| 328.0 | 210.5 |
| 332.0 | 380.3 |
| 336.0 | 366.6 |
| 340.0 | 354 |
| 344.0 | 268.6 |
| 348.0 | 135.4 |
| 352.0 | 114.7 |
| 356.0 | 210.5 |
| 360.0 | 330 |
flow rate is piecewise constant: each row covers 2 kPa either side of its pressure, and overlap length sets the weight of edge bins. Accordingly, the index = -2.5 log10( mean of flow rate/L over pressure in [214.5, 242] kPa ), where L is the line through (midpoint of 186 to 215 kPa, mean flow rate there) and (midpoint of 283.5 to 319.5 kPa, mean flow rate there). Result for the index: 0.02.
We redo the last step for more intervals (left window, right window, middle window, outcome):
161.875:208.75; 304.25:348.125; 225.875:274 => -0.09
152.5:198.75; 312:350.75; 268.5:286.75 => -0.23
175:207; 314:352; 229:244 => -0.09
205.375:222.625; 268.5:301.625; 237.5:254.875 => 0.04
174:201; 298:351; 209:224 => -0.05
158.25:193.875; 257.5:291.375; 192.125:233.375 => 0.03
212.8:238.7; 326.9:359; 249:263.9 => -0.16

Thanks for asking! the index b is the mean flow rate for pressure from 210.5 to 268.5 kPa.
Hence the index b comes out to 394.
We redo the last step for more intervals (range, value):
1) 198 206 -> 392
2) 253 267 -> 412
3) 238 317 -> 418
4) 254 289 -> 419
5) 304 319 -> 419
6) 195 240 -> 385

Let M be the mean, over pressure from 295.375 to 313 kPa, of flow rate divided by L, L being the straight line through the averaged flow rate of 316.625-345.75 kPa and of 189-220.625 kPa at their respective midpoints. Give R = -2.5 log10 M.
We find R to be -0.24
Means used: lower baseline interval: 383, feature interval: 430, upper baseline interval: 333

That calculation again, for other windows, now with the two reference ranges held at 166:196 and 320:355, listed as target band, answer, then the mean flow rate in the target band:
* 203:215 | -0.07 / 381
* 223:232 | -0.11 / 383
